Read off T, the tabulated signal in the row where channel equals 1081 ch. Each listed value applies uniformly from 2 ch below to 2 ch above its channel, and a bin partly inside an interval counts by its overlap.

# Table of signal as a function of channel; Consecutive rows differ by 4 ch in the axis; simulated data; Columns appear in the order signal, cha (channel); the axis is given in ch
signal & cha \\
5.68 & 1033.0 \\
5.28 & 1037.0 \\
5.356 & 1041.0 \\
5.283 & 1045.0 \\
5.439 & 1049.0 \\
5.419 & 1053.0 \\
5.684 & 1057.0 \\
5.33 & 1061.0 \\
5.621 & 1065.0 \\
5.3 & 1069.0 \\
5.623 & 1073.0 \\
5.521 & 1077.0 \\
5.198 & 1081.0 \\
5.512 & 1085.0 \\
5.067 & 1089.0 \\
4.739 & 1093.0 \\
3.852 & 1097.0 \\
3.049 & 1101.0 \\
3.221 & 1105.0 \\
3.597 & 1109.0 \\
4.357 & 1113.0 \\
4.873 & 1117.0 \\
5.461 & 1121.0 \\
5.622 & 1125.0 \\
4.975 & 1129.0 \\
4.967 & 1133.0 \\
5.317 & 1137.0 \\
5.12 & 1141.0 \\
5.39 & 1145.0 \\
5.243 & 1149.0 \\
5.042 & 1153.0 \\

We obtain 5.198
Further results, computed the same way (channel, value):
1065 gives 5.621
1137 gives 5.317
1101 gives 3.049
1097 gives 3.852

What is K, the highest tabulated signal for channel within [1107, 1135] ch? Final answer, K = 5.622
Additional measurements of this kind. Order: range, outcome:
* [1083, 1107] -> 5.512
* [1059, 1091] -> 5.623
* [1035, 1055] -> 5.439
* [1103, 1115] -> 4.357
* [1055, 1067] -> 5.684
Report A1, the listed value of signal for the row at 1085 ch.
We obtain 5.512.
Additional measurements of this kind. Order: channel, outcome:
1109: 3.597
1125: 5.622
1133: 4.967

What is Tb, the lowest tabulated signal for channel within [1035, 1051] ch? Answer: 5.28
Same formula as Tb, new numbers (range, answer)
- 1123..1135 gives 4.967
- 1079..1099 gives 3.852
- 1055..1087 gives 5.198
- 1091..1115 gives 3.049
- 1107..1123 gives 3.597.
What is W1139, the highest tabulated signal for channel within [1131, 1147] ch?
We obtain 5.39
